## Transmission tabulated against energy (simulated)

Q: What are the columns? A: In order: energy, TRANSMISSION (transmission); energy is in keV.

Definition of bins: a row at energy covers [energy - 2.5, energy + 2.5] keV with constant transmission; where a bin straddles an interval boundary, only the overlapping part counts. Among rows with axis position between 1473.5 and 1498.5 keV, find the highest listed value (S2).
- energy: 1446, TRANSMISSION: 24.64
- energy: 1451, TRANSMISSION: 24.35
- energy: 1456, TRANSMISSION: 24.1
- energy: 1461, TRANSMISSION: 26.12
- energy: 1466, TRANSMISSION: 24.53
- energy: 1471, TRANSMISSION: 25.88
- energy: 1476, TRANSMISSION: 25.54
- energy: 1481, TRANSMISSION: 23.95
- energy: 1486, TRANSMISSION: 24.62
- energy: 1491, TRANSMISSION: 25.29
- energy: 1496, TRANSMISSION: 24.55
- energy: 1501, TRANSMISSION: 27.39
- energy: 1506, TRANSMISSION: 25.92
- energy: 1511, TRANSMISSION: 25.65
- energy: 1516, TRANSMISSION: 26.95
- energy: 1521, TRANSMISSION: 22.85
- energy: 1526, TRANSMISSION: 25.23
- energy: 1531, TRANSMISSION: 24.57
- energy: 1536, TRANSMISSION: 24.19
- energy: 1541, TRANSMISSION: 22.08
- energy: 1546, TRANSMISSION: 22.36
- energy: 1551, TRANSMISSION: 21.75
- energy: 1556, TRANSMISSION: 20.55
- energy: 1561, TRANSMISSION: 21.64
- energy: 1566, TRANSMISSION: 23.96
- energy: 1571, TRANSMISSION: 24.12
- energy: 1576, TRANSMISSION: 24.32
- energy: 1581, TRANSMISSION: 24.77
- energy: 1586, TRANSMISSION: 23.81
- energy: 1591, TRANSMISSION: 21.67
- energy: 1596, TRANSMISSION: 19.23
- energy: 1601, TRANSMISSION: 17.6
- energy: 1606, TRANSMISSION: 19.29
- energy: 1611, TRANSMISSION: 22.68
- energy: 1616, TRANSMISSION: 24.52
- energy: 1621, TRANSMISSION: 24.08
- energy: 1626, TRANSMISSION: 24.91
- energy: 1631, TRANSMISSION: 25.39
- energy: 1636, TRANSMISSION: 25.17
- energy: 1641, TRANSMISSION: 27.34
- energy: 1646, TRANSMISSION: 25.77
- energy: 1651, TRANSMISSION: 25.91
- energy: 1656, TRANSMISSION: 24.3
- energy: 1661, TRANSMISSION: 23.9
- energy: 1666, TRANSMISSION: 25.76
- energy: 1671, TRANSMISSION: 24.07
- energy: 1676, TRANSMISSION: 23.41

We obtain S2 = 25.54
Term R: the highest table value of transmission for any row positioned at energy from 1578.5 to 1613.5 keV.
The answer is 24.77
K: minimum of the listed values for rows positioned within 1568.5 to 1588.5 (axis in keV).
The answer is 23.81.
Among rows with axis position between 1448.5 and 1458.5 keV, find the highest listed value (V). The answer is 24.35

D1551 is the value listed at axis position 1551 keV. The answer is 21.75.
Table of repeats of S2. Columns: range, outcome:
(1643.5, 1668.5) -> 25.91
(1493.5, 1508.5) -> 27.39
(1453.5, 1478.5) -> 26.12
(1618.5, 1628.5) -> 24.91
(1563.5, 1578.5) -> 24.32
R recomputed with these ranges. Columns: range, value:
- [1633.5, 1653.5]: 27.34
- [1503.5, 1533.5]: 26.95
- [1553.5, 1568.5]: 23.96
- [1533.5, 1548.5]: 24.19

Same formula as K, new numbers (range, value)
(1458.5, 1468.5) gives 24.53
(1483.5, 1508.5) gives 24.55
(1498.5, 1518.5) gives 25.65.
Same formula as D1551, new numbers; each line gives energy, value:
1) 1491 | 25.29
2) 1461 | 26.12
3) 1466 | 24.53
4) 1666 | 25.76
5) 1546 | 22.36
